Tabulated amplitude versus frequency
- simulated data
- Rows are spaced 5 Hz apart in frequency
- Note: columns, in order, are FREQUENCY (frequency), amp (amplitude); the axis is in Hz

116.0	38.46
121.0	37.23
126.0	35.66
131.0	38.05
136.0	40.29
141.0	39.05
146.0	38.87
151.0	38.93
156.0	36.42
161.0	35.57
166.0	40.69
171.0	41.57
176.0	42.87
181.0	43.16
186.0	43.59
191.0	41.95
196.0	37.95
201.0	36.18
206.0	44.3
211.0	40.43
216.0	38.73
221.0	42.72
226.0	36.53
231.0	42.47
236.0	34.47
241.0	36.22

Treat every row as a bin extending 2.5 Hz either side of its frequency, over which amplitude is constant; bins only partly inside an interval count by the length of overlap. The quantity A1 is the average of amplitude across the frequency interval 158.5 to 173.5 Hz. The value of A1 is 39.3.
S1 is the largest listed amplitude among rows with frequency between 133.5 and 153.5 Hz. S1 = 40.29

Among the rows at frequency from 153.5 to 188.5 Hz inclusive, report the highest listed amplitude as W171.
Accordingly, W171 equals 43.59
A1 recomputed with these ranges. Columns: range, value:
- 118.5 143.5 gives 38.1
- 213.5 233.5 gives 40.1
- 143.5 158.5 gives 38.1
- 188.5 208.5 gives 40.1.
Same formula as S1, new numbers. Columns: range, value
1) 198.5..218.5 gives 44.3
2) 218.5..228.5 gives 42.72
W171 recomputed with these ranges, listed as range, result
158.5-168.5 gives 40.69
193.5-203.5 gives 37.95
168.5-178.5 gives 42.87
